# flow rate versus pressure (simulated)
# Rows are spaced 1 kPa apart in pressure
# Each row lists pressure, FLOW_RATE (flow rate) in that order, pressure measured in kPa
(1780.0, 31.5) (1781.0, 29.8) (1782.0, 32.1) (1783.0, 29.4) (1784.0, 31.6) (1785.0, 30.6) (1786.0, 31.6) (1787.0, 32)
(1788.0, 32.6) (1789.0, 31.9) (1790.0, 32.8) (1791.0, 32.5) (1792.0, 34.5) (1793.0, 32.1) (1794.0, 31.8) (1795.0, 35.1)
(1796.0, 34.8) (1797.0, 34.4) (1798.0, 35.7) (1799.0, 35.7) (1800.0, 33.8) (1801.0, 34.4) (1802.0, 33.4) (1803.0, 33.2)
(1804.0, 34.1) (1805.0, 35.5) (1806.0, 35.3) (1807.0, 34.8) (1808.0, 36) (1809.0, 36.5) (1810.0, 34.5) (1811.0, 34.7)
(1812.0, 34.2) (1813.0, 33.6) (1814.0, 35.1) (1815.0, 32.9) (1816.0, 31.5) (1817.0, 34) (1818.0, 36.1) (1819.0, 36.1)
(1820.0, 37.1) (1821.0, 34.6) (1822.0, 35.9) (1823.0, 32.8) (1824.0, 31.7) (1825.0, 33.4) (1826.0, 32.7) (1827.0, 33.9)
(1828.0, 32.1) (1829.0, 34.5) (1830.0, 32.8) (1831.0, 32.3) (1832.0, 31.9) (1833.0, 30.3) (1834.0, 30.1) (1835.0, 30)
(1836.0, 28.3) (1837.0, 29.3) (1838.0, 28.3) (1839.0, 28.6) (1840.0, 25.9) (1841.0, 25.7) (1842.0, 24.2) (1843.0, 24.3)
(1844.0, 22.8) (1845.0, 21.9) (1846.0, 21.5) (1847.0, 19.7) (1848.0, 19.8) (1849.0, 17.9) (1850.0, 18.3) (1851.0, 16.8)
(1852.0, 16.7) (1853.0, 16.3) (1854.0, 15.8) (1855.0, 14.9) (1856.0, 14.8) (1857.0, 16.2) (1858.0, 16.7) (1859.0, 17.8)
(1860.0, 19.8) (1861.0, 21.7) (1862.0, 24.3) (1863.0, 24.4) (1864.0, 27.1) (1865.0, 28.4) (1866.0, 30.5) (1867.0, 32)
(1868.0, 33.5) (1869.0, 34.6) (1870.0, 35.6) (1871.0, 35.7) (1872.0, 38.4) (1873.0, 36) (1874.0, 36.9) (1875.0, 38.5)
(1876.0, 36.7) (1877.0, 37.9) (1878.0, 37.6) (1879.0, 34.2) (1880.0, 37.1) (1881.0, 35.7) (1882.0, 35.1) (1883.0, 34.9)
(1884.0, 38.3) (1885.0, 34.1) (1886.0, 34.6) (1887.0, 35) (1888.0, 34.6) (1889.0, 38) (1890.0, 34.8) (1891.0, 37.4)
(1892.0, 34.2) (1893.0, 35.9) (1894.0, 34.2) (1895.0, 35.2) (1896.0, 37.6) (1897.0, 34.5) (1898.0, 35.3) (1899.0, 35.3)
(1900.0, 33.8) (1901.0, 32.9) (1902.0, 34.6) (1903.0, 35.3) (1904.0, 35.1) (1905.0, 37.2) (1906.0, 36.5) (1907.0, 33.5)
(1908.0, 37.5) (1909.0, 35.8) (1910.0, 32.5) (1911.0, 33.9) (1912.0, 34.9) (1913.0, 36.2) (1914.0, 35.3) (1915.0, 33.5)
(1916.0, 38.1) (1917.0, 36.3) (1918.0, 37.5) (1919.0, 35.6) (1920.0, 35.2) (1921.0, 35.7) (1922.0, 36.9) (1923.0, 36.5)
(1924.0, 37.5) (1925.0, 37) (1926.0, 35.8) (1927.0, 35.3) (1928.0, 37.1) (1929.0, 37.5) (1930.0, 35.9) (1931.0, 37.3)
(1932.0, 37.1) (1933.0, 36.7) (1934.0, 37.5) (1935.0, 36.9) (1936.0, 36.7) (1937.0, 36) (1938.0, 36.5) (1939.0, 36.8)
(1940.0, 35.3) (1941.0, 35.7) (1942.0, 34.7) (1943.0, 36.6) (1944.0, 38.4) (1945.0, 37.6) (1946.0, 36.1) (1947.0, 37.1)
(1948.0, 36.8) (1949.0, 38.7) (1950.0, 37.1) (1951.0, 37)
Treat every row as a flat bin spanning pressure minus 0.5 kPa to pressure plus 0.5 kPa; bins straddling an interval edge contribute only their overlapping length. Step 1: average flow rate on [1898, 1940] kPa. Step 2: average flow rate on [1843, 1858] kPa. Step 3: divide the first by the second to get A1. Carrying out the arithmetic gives 1.97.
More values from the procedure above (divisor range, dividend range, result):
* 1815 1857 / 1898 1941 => 1.32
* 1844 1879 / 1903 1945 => 1.40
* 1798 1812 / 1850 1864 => 0.53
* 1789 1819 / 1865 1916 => 1.03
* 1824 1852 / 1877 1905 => 1.32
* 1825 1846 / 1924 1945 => 1.27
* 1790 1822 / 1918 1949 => 1.06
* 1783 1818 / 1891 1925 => 1.05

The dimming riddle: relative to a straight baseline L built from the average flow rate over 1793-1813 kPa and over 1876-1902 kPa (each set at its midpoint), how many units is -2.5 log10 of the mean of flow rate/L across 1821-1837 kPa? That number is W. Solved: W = 0.09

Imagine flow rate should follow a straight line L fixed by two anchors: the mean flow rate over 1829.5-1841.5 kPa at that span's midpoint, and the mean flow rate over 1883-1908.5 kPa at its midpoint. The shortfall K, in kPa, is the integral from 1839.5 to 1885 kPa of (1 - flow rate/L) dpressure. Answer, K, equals 7.49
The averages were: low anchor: 29.5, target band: 27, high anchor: 35.4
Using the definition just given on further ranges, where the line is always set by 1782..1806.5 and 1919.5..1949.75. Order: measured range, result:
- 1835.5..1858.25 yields 8.82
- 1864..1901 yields 0.20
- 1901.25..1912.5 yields 0.27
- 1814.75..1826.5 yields -0.07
